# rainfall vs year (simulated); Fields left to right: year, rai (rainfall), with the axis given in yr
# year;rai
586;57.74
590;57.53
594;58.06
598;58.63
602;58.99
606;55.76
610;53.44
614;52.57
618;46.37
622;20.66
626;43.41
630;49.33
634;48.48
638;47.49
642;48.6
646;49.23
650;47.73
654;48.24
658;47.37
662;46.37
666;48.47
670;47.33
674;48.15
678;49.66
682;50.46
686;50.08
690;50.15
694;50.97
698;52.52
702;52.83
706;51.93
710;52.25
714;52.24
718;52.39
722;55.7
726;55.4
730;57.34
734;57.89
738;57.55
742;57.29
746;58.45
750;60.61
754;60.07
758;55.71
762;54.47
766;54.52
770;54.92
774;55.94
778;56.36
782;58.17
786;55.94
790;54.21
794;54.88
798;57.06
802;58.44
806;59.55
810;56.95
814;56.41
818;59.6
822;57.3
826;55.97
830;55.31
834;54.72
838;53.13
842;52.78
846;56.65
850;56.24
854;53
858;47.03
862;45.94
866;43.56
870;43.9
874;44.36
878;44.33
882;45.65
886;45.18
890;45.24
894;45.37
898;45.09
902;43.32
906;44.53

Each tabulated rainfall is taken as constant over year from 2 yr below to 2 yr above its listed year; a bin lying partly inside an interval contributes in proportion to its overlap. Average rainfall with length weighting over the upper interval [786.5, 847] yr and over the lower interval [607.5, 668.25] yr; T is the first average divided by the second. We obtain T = 1.2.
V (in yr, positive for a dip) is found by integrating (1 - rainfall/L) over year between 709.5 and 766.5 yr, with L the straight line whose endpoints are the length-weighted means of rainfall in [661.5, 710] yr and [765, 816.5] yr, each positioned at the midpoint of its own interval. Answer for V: -3.2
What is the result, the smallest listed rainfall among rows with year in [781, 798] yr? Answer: 54.21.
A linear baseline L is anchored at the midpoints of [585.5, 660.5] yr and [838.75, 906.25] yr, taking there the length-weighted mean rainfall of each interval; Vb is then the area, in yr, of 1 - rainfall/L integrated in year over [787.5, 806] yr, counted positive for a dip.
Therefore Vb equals -3.23 yr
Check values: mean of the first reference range 49.8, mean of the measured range 56.5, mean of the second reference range 47.4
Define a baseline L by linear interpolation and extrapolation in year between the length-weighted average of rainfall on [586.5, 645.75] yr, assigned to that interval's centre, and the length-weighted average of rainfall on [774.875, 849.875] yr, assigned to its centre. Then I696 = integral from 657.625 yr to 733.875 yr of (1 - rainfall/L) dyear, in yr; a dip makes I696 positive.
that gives 1.8 yr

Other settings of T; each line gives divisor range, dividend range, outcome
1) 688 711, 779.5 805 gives 1.09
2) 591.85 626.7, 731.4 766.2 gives 1.15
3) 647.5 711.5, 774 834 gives 1.14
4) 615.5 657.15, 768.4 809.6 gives 1.25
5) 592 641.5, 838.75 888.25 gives 0.98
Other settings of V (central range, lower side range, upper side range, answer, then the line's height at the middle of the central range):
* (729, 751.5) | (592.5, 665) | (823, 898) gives -4.16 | 49.1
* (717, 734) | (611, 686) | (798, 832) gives -1.30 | 51.7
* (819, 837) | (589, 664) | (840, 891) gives -2.85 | 48.2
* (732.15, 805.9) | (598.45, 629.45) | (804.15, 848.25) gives -3.97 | 54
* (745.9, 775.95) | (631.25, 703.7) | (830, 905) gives -4.96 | 48.7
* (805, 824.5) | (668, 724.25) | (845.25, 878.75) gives -3.50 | 49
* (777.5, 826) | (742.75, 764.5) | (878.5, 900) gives -3.44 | 53.3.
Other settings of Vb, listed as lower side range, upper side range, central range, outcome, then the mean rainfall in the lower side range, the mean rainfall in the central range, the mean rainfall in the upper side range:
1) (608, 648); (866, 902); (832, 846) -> -2.8 yr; 46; 54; 44.7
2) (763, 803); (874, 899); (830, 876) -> -1.6 yr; 55.9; 50.3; 45.1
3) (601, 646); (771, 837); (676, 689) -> 0.1 yr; 47.6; 50.1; 56.6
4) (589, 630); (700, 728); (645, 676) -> 2.4 yr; 50.3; 47.8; 53.2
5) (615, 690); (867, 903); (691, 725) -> -4.7 yr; 46.7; 52.6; 44.7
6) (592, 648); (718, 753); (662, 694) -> 2.5 yr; 49.4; 49.1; 57.3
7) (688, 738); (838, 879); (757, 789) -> -2.4 yr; 53.6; 55.7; 49.1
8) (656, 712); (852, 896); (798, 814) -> -3.6 yr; 49.9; 57.9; 45.8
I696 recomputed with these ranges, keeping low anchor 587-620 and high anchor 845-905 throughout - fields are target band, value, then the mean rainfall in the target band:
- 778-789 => -1.6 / 56.7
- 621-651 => 5.1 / 45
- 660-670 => 1.1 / 47.4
